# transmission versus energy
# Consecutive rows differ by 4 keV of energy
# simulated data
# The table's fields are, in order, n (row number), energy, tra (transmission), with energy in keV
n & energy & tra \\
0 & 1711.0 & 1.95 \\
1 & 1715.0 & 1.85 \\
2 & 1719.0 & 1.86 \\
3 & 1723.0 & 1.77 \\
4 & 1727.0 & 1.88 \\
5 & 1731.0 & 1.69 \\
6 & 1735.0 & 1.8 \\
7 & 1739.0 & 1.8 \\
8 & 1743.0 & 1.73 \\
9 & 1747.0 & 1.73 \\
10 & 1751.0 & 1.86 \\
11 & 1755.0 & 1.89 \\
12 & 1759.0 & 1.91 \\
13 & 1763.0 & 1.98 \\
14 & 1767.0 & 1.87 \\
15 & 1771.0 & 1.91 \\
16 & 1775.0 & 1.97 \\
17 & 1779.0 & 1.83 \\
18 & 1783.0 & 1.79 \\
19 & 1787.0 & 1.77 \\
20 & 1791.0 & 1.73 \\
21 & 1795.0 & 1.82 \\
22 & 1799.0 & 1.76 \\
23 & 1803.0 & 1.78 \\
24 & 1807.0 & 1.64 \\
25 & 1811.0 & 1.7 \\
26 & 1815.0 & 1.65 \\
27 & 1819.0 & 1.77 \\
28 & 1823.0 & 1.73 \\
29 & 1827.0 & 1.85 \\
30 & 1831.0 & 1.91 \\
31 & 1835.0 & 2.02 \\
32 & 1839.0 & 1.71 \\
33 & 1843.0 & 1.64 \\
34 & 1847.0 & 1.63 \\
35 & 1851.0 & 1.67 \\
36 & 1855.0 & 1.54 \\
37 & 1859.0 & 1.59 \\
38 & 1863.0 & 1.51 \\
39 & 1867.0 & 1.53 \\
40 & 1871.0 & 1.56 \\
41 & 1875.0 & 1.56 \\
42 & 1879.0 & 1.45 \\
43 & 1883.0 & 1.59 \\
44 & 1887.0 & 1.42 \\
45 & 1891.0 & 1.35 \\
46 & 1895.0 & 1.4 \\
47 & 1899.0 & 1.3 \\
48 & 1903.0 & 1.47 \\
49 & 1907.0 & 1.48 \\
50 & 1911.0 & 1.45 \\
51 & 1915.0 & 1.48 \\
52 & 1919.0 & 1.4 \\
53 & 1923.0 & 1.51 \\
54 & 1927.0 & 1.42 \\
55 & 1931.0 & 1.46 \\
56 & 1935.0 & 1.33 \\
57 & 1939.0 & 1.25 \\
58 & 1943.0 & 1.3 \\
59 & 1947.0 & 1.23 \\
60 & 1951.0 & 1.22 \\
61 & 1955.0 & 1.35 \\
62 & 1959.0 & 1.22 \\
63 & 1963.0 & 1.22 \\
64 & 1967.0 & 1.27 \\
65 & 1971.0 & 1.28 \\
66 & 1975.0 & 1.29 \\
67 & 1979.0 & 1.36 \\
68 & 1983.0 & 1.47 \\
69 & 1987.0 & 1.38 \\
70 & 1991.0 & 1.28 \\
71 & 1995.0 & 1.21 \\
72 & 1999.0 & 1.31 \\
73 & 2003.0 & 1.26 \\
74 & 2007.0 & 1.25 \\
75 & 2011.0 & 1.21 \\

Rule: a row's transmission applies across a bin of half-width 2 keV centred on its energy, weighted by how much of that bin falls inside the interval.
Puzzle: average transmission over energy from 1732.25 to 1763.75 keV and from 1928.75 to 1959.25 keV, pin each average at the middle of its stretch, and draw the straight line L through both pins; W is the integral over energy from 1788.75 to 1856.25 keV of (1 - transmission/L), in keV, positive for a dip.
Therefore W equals -4.7 keV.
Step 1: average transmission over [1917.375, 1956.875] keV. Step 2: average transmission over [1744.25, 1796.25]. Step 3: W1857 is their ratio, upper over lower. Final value 0.73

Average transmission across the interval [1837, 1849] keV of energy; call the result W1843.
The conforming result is 1.66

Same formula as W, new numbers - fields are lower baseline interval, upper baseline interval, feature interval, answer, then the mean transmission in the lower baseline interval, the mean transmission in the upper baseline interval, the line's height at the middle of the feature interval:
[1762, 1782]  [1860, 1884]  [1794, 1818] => 0.73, 1.9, 1.53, 1.78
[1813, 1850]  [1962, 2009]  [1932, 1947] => 1.49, 1.77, 1.3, 1.44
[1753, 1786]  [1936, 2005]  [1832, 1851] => -0.84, 1.89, 1.29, 1.67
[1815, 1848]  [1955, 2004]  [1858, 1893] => 2.84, 1.78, 1.3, 1.64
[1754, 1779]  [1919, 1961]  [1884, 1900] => 1.16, 1.92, 1.33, 1.49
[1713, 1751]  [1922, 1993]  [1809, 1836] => -3.25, 1.79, 1.32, 1.6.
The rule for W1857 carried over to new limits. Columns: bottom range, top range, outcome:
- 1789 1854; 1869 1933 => 0.83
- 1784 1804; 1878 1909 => 0.81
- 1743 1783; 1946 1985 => 0.69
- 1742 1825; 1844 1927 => 0.83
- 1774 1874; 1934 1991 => 0.75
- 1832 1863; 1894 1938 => 0.85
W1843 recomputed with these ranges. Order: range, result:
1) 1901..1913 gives 1.47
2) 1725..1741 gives 1.79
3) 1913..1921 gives 1.44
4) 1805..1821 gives 1.69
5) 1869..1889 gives 1.52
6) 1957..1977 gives 1.26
